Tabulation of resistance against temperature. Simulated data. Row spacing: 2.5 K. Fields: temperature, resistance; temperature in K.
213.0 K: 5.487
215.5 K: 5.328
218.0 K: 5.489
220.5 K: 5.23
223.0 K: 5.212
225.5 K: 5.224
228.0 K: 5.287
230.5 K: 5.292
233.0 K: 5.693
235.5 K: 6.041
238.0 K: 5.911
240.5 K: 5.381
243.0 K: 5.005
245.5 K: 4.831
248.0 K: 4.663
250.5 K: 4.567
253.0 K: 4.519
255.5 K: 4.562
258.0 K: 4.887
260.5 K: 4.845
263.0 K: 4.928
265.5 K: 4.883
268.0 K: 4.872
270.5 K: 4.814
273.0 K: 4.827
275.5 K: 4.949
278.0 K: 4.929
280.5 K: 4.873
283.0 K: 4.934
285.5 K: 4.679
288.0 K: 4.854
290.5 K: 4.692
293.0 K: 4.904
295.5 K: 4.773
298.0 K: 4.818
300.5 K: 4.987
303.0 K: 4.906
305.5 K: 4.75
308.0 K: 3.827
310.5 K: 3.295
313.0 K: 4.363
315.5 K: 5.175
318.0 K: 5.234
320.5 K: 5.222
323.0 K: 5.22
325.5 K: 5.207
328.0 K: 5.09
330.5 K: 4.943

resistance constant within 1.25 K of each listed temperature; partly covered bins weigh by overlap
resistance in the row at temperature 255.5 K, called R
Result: 4.562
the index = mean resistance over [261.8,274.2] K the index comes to 4.86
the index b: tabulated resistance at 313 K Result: 4.363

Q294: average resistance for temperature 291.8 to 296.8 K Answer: 4.84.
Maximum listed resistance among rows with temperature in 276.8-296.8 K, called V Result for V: 4.934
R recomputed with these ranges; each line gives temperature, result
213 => 5.487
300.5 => 4.987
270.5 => 4.814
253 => 4.519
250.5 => 4.567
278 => 4.929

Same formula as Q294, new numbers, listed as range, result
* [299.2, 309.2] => 4.62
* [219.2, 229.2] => 5.24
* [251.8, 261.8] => 4.71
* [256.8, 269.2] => 4.88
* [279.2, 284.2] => 4.9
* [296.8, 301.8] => 4.9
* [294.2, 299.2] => 4.8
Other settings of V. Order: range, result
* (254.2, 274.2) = 4.928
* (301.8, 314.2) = 4.906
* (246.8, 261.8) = 4.887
